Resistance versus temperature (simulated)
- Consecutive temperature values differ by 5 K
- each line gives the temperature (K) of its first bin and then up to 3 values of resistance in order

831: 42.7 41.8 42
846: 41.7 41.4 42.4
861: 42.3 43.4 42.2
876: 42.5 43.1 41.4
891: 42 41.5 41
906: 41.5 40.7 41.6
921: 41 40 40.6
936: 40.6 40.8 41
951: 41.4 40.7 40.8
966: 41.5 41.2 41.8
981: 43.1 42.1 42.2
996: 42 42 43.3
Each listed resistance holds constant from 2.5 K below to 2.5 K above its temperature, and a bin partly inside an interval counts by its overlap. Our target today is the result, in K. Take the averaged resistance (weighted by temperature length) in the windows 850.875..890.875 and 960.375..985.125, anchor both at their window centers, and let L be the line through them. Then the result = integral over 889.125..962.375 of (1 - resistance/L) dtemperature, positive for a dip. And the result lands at 1.8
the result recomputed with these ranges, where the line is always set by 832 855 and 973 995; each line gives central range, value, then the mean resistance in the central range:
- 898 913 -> 0.33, 41.1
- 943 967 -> 0.64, 41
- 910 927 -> 0.46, 40.9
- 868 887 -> -0.21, 42.4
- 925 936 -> 0.44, 40.4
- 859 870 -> -0.23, 42.8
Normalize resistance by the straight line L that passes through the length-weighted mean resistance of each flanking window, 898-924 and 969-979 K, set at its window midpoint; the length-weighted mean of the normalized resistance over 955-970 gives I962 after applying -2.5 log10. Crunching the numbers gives 0.01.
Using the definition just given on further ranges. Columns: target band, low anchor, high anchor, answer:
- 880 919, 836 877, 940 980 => 0.01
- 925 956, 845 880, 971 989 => 0.04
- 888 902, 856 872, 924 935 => 0.00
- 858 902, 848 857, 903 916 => -0.02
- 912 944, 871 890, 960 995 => 0.03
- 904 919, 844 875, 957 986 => 0.02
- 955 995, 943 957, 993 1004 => 0.00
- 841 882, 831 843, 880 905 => -0.01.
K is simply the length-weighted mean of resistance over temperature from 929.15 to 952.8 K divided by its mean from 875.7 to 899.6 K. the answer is 0.97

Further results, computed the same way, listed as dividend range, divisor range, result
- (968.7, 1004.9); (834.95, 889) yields 1.00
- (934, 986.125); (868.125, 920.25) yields 0.99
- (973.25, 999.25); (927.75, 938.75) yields 1.04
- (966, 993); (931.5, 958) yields 1.03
